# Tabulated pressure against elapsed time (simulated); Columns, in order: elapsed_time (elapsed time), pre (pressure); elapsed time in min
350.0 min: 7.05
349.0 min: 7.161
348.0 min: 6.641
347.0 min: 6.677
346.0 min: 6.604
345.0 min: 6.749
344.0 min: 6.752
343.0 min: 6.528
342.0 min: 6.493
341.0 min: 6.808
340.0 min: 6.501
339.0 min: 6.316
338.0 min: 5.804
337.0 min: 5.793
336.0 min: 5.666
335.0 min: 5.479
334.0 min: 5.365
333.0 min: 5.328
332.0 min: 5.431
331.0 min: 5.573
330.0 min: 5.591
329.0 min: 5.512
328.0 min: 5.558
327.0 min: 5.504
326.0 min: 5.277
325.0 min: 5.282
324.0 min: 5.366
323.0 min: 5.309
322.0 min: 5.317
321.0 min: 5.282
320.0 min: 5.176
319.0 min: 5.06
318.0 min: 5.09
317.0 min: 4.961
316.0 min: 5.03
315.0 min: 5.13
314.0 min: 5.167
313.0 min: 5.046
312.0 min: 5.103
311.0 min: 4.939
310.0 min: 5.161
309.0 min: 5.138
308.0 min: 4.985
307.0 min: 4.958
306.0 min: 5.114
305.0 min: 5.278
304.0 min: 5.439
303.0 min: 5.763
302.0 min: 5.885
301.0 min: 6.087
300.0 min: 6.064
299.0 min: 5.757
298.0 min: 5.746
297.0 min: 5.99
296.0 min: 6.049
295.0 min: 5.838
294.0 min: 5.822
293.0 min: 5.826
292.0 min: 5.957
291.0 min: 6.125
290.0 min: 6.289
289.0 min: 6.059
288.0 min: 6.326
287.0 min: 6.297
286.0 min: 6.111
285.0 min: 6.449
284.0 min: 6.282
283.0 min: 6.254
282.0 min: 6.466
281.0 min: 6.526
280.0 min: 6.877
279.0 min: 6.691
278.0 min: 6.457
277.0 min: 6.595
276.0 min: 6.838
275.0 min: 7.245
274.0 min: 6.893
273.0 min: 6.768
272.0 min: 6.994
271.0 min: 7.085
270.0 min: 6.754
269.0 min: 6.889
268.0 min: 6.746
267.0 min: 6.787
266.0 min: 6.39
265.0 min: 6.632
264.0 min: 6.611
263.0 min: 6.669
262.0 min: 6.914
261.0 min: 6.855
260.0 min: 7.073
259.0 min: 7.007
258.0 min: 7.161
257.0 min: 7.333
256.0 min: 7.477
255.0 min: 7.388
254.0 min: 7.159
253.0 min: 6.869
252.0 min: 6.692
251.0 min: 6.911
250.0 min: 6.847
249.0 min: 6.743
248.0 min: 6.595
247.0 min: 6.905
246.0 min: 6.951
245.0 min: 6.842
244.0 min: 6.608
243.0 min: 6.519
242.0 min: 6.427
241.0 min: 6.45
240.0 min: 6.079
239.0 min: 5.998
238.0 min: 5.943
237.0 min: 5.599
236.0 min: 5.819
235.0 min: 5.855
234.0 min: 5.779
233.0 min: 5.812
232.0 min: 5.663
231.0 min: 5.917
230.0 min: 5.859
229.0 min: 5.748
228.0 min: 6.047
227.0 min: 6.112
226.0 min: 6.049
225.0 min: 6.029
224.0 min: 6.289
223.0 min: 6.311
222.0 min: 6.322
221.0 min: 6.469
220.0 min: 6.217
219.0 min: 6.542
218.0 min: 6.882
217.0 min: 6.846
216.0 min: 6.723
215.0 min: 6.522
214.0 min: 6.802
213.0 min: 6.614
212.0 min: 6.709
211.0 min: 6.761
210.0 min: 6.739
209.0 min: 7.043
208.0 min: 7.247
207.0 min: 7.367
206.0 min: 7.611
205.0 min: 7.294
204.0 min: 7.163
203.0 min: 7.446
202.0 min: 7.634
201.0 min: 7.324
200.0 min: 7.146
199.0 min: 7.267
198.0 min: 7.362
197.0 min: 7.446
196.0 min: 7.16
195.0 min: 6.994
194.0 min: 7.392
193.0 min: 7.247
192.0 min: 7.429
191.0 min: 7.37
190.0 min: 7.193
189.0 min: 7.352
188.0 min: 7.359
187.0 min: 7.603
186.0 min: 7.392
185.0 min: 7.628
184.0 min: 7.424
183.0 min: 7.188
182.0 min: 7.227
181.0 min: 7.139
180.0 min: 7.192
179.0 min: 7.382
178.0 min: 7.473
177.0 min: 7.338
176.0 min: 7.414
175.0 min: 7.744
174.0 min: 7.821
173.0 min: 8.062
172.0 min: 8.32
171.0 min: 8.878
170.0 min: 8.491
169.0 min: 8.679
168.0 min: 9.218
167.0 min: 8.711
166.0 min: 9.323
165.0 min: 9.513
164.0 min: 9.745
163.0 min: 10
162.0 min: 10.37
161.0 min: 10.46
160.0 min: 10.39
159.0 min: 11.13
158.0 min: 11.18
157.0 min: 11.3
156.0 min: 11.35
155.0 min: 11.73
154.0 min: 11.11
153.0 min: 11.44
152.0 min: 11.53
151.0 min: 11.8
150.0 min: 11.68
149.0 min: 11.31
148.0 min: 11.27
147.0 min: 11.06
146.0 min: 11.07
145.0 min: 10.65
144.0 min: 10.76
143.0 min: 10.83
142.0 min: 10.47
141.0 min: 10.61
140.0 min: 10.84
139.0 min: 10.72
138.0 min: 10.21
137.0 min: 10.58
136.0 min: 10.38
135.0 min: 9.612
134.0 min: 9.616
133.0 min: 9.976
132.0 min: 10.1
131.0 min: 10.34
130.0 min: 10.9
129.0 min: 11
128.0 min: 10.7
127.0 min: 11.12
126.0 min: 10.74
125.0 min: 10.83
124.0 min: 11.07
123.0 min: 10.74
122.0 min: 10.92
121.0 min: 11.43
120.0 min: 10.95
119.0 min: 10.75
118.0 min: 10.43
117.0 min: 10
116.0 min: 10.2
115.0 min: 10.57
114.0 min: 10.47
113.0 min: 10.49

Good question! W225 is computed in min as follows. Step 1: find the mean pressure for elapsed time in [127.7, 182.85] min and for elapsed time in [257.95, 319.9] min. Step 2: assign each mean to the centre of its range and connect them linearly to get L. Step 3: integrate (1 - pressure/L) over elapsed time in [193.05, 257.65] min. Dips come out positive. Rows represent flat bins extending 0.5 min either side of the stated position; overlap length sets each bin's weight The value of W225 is 9.8 min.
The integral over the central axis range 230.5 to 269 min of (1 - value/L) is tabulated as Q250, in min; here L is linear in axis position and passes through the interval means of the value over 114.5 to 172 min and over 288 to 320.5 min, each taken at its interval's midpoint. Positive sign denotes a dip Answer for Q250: 3.2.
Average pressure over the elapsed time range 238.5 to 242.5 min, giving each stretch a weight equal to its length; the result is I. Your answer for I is 6.24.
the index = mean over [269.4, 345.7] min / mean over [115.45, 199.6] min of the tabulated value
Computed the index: 0.62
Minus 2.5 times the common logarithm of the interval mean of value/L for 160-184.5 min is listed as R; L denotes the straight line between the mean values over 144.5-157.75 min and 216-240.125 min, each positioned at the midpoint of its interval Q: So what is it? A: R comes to 0.18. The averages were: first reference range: 11.3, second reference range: 6.1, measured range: 8.42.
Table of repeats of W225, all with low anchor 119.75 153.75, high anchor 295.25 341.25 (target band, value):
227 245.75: 4.3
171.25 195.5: 5.1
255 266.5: 0.4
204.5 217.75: 2.6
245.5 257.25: 0.7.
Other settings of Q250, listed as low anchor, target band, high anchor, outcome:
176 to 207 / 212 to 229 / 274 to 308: 1.4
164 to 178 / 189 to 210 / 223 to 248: 0.4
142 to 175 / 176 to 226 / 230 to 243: 5.1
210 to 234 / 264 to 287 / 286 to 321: -3.3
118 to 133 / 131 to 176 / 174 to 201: -4.7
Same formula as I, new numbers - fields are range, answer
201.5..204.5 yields 7.41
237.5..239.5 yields 5.97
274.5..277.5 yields 6.89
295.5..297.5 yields 6.02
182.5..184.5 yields 7.31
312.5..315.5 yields 5.11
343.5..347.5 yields 6.7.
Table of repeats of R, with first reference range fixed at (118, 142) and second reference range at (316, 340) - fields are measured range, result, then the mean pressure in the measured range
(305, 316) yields 0.16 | 5.08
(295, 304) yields 0.06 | 5.89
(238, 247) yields 0.18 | 6.48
